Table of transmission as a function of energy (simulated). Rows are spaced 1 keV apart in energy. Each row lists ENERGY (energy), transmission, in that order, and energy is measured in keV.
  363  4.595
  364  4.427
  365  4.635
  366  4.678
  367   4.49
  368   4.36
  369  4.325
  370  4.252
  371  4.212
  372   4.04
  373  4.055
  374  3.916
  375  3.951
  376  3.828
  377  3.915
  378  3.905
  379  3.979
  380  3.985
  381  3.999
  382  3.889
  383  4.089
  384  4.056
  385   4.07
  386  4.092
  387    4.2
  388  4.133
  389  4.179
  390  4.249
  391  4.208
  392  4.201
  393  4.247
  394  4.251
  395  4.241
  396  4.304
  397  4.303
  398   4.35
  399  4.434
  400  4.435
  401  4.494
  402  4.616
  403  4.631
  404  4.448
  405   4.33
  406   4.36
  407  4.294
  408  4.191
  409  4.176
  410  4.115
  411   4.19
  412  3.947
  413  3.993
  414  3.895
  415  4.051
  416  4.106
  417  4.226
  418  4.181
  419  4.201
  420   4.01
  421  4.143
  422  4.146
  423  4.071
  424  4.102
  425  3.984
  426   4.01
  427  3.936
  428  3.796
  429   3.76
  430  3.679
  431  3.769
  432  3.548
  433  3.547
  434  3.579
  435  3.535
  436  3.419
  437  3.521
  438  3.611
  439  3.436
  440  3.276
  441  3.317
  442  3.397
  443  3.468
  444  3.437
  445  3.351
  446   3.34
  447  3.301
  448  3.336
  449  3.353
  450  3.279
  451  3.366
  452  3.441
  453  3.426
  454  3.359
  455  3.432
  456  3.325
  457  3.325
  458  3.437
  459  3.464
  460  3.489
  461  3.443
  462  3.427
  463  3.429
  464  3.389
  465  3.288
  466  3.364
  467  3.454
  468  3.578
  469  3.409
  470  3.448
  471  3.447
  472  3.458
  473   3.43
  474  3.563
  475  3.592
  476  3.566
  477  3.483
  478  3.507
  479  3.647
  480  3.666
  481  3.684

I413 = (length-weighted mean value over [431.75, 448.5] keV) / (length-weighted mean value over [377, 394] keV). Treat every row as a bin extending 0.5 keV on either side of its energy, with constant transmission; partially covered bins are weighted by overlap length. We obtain 0.8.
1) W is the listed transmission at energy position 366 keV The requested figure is 4.678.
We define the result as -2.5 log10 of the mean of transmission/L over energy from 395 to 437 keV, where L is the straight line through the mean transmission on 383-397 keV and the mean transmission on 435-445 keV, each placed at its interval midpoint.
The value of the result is -0.08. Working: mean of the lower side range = 4.19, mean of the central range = 4.08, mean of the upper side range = 3.43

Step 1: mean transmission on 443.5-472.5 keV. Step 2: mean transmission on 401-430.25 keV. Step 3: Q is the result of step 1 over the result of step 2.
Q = 0.8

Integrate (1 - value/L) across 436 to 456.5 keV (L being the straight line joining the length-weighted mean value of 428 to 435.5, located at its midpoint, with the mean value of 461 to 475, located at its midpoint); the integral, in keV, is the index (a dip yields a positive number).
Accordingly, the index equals 1.0 keV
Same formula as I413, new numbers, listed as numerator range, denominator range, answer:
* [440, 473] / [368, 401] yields 0.82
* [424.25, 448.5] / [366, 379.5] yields 0.87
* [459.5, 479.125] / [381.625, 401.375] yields 0.82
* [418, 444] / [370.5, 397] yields 0.91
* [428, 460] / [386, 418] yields 0.81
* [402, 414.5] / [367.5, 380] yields 1.04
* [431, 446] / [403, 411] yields 0.81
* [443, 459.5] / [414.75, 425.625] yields 0.82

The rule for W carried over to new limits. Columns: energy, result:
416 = 4.106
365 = 4.635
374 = 3.916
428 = 3.796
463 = 3.429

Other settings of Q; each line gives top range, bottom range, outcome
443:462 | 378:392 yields 0.83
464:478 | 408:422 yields 0.85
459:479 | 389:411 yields 0.80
